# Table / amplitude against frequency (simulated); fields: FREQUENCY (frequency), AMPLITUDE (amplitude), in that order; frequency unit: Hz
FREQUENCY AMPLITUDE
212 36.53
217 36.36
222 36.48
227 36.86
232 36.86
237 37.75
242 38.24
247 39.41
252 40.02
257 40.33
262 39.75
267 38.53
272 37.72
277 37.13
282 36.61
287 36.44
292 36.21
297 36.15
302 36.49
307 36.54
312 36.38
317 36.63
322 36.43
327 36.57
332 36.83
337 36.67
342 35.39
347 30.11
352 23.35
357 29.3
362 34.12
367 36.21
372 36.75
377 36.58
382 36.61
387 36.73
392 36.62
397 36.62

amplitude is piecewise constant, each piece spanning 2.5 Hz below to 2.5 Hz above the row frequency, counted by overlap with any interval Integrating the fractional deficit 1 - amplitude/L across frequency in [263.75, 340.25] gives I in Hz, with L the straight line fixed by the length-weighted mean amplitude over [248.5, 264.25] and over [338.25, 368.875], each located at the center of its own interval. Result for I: -1.8 Hz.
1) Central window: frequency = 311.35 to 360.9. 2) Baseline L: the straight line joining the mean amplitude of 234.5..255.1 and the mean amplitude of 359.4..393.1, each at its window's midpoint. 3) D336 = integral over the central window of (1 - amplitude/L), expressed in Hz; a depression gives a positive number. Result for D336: 4.5 Hz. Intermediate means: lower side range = 38.9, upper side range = 36.2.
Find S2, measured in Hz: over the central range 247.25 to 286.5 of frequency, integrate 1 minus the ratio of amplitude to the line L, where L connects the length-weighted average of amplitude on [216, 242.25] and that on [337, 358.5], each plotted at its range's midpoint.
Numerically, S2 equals -4.0 Hz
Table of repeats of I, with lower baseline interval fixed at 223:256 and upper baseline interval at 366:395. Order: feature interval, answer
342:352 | 1.96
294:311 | 0.50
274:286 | 0.28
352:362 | 2.13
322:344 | 0.44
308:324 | 0.37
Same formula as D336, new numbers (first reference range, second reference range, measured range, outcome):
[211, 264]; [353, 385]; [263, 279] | -0.4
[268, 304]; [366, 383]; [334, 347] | 0.6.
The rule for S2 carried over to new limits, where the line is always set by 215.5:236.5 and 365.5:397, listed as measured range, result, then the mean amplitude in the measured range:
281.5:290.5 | 0.06 Hz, 36.5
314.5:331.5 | 0.04 Hz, 36.6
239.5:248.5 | -0.49 Hz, 38.8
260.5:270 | -0.59 Hz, 39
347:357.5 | 2.86 Hz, 26.7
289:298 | 0.12 Hz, 36.2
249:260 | -1.02 Hz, 40.1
